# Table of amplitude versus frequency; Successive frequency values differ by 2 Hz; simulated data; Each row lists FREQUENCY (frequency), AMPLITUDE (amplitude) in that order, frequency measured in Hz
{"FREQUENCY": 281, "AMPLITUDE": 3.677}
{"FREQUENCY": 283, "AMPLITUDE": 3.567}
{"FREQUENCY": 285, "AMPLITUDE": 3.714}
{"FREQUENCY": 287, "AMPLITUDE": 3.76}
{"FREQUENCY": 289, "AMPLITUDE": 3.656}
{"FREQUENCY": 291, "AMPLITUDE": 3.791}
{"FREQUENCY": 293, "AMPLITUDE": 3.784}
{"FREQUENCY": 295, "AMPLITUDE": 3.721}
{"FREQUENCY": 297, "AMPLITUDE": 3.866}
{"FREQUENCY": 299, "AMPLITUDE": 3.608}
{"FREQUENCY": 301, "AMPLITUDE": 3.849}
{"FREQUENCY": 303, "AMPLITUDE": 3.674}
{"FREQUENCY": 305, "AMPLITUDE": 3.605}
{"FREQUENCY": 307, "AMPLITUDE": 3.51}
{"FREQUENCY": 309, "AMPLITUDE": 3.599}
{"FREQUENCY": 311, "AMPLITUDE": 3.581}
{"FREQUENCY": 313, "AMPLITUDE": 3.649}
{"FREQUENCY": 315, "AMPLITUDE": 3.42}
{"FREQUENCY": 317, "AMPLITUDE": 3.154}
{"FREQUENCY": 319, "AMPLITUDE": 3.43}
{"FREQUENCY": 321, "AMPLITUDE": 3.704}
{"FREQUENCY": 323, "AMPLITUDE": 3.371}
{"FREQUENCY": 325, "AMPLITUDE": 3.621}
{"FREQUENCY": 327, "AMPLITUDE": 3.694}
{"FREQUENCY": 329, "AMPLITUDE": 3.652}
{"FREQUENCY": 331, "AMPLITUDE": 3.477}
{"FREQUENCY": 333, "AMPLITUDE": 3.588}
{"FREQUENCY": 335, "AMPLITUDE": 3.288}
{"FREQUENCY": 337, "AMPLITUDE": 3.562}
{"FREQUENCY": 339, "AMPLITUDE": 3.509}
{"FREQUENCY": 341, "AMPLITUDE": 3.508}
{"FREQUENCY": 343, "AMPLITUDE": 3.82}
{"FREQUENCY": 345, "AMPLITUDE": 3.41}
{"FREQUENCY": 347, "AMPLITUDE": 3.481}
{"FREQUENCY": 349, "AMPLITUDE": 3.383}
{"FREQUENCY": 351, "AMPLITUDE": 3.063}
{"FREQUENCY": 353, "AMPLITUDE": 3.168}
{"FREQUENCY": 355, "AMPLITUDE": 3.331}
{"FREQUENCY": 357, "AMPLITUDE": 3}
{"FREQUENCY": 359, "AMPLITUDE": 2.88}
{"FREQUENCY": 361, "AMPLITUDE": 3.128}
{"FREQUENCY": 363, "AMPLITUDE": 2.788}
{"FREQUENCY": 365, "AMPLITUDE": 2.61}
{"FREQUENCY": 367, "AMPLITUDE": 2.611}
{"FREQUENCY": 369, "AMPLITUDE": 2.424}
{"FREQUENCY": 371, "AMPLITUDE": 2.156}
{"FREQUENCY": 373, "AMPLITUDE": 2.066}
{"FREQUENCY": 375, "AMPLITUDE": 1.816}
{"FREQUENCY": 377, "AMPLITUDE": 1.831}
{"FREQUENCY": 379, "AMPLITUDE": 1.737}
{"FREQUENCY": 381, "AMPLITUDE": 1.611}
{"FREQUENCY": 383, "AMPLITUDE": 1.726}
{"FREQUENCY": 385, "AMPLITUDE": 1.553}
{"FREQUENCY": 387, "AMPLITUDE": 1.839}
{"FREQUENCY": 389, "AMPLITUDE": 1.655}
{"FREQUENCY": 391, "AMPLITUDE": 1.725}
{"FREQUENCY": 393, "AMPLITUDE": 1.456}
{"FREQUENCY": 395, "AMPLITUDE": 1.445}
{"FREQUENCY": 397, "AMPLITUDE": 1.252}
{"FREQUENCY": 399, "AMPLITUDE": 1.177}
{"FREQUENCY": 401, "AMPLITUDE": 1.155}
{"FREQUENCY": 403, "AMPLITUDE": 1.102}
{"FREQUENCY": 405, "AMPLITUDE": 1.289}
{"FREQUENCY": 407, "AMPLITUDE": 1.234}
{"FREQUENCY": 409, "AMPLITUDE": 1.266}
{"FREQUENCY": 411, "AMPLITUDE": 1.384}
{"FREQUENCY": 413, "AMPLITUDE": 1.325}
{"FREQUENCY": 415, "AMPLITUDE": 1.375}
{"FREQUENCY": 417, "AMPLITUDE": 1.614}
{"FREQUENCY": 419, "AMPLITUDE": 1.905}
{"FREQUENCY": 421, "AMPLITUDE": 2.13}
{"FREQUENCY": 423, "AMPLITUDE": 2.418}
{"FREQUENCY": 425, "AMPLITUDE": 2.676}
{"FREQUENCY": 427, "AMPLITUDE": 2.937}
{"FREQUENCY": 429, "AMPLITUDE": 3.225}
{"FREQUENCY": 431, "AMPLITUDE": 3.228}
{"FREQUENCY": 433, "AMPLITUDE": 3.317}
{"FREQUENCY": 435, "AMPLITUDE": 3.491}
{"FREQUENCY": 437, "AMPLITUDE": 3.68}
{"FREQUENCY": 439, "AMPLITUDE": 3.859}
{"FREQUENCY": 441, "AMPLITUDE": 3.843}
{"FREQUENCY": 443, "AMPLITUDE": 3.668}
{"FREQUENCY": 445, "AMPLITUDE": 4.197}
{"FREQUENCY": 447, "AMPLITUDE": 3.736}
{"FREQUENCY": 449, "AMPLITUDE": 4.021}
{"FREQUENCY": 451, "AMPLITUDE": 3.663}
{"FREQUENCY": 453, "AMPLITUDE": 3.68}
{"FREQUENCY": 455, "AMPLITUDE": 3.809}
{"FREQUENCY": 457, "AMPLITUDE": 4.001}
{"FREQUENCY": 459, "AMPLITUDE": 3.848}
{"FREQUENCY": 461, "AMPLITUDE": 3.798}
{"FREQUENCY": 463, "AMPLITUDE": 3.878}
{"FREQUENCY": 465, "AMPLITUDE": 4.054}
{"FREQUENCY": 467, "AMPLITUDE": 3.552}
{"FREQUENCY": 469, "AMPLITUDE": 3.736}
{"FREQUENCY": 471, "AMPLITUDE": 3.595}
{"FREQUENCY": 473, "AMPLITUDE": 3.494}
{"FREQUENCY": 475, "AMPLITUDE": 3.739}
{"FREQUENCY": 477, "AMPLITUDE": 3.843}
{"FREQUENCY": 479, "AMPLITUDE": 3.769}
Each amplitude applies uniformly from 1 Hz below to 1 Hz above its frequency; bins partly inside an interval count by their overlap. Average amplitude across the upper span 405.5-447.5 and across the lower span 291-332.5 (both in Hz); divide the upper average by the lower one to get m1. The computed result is 0.74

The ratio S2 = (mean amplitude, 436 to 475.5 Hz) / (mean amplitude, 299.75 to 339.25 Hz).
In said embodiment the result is 1.07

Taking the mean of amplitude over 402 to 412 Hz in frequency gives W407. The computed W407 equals 1.26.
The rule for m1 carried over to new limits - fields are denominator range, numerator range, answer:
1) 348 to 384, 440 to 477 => 1.51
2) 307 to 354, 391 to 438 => 0.57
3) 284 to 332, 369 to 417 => 0.43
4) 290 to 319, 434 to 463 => 1.05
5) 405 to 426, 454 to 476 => 2.20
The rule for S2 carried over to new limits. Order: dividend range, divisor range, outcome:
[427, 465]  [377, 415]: 2.56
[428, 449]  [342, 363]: 1.12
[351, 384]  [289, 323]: 0.68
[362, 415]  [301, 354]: 0.48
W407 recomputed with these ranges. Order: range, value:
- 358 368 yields 2.8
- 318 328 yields 3.56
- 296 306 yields 3.72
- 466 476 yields 3.62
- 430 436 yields 3.35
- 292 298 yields 3.79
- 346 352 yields 3.31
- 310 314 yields 3.62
